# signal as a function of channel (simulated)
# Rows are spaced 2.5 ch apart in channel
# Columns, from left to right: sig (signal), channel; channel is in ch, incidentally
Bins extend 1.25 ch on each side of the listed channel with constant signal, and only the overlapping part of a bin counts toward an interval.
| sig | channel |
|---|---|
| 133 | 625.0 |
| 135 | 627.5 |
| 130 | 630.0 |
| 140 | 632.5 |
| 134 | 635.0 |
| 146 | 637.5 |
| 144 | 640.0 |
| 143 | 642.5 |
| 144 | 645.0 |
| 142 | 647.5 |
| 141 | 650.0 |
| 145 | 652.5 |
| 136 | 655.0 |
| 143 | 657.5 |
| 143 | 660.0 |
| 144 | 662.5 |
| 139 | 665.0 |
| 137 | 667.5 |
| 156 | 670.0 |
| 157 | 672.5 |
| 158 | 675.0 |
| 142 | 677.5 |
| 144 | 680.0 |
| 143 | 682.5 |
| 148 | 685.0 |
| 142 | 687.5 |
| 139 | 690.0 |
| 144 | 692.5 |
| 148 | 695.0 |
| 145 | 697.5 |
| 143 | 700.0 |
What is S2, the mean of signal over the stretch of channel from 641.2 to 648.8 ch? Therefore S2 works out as 143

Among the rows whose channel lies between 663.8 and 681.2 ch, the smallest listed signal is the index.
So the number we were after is 137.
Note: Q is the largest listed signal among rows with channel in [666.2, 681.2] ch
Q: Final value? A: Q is 158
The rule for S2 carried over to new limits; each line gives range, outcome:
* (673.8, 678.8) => 150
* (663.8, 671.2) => 144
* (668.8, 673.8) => 157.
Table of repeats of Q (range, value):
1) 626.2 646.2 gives 146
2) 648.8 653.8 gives 145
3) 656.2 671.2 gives 156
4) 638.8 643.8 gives 144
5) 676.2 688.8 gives 148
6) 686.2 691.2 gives 142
